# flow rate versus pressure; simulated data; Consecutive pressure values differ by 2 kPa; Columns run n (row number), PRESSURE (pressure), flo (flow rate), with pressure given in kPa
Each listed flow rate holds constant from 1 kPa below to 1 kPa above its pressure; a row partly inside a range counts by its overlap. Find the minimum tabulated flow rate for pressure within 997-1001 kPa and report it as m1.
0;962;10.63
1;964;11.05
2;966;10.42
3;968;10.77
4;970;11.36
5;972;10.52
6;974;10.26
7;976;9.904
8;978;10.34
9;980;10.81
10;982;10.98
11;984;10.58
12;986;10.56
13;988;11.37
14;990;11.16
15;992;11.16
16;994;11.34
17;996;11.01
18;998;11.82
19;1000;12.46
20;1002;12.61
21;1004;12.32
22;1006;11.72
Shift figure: 11.82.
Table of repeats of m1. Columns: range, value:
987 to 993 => 11.16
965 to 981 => 9.904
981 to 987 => 10.56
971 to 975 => 10.26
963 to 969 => 10.42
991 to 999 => 11.01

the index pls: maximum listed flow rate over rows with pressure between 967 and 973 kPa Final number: 11.36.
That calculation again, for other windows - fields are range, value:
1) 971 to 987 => 10.98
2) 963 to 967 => 11.05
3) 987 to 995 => 11.37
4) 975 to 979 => 10.34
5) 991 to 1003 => 12.61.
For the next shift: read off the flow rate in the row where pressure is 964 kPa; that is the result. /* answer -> 11.05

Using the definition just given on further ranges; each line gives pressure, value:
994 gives 11.34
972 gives 10.52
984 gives 10.58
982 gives 10.98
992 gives 11.16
